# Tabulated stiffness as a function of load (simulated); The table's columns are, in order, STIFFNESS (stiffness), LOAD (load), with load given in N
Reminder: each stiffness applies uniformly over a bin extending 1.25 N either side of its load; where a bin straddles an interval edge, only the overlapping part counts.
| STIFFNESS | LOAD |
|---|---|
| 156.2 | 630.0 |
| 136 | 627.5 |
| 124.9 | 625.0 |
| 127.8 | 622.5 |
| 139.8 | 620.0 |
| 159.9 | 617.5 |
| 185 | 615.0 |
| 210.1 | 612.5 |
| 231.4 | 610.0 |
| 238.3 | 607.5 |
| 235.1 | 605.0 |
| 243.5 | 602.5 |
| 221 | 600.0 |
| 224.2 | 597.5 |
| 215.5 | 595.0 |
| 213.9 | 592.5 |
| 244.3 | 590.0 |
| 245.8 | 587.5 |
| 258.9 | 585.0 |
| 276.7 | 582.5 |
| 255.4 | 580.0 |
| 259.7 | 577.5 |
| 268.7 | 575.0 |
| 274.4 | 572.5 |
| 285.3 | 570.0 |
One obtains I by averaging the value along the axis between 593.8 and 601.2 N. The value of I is 220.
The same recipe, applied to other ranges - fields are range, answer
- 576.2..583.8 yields 264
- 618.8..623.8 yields 134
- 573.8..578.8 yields 264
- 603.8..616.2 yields 220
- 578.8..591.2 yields 256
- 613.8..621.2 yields 162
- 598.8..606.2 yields 233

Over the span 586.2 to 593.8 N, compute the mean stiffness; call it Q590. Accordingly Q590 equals 235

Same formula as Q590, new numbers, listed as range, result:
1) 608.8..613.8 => 220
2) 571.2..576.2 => 272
